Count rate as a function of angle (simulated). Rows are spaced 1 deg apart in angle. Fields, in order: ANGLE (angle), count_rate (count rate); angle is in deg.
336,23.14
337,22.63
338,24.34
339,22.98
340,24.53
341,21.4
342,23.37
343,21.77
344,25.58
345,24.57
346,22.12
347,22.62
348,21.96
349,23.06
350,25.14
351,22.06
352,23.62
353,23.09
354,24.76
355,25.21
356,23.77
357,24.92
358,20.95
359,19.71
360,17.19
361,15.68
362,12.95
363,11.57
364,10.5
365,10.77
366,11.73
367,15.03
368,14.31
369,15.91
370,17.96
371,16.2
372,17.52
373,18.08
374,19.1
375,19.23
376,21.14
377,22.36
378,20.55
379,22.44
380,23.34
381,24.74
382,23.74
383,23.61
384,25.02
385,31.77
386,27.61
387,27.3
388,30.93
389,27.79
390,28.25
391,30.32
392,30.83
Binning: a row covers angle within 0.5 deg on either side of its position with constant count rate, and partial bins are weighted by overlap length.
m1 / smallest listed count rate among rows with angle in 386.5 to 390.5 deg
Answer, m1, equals 27.3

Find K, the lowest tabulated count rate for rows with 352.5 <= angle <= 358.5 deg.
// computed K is 20.95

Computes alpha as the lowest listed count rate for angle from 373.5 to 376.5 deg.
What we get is 19.1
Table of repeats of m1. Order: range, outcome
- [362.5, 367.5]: 10.5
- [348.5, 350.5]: 23.06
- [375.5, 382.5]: 20.55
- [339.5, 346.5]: 21.4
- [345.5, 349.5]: 21.96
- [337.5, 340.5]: 22.98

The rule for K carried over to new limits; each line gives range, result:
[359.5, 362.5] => 12.95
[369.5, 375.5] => 16.2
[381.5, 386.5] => 23.61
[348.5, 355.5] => 22.06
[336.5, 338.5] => 22.63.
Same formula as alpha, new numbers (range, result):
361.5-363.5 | 11.57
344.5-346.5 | 22.12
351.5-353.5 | 23.09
